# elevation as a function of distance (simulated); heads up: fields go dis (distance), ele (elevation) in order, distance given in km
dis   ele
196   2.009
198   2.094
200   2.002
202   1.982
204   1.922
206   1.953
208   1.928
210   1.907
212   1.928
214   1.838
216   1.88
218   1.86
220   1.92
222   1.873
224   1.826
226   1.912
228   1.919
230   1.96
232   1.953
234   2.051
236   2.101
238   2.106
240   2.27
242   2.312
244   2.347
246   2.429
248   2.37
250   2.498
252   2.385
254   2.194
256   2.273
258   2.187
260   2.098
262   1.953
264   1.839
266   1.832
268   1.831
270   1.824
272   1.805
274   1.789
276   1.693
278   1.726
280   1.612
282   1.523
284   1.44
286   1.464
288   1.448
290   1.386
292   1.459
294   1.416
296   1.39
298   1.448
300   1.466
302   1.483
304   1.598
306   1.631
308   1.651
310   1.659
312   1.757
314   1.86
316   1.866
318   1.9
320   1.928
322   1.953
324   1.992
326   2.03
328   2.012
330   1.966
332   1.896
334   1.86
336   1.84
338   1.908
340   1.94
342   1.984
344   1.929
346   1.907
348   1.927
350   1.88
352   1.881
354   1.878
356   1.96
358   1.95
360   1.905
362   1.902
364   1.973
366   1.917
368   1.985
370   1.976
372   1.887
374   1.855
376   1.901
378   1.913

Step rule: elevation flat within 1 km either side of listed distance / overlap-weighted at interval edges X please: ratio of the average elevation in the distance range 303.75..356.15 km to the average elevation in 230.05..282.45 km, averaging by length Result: 0.92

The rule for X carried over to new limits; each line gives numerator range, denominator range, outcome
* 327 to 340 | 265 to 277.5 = 1.07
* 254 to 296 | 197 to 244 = 0.87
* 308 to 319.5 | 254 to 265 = 0.86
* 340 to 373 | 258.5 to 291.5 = 1.13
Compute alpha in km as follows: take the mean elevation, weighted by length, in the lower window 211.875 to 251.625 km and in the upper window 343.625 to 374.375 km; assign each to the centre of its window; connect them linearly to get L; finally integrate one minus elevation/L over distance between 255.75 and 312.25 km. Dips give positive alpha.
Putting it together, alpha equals 9.7 km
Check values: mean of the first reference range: 2.08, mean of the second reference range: 1.92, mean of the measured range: 1.67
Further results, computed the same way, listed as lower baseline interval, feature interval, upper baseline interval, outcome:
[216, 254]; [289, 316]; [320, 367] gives 5.8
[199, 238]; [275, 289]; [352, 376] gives 2.7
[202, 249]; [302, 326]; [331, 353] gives 1.7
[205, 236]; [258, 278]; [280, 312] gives -2.4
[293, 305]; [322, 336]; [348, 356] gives -2.0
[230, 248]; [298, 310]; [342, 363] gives 2.8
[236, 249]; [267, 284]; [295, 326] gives 2.6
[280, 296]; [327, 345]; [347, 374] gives -1.7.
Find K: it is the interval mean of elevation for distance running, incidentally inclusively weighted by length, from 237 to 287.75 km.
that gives 1.98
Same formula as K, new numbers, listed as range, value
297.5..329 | 1.77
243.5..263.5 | 2.26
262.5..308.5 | 1.6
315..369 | 1.93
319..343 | 1.94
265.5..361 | 1.76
